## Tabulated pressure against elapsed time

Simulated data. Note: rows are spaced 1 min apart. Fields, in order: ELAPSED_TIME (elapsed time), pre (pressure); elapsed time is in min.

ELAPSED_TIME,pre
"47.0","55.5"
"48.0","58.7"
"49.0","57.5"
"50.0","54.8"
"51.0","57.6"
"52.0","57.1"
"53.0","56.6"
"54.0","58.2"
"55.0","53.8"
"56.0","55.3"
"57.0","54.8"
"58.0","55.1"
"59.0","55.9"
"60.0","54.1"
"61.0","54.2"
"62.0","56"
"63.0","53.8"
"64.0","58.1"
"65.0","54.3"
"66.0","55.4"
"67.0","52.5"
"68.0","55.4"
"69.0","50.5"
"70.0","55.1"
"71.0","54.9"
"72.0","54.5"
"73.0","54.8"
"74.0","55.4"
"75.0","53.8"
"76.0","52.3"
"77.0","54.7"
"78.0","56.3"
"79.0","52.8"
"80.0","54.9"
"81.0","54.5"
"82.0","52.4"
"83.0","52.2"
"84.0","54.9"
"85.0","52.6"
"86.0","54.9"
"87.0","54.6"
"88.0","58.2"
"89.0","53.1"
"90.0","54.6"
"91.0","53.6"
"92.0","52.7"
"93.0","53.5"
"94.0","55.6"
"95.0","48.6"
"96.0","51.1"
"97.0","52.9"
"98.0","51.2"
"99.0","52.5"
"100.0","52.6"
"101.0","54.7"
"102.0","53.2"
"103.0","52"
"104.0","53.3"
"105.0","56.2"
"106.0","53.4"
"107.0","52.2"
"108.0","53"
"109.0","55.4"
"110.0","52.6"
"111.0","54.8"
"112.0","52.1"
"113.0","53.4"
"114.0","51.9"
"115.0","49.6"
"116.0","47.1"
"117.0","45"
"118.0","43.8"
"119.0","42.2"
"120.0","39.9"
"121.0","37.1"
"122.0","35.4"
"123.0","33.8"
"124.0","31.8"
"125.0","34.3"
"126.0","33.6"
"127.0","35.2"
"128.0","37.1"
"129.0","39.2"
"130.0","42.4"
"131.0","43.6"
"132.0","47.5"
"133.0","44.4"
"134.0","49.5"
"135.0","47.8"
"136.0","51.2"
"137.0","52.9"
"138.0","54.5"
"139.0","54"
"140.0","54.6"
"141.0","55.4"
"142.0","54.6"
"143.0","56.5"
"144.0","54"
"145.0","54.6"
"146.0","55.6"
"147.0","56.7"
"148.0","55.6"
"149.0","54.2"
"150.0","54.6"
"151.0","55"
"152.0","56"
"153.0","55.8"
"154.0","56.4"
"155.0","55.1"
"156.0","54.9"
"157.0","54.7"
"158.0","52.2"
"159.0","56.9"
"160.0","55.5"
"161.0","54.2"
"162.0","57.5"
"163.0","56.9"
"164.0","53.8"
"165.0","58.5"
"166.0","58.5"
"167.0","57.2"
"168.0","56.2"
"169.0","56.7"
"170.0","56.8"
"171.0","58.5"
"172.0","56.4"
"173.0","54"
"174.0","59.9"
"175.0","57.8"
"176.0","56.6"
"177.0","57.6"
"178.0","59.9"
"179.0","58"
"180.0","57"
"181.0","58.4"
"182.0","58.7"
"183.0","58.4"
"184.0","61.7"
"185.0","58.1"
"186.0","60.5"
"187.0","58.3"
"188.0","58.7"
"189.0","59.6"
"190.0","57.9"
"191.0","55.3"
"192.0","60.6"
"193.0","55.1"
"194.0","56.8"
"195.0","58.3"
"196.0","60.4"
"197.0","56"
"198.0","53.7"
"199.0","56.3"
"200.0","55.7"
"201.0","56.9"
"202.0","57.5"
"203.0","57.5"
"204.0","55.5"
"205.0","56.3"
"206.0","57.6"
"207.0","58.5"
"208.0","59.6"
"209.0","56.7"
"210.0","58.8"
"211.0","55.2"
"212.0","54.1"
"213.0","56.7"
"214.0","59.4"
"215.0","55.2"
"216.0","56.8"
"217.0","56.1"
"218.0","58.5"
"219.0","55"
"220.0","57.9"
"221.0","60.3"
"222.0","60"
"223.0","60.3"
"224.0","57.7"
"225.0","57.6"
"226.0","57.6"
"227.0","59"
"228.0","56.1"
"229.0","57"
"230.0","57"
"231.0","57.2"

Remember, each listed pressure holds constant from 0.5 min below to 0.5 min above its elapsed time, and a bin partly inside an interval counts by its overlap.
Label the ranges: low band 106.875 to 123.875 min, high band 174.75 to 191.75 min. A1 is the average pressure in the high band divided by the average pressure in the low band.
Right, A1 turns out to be 1.25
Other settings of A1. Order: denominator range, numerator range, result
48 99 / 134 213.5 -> 1.04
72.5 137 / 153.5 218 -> 1.16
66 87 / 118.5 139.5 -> 0.78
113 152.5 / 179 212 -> 1.22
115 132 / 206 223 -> 1.46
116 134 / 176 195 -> 1.47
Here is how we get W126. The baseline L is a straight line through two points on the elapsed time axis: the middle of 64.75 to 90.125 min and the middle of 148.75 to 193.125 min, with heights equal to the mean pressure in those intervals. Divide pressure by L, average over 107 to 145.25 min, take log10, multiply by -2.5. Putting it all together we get 0.19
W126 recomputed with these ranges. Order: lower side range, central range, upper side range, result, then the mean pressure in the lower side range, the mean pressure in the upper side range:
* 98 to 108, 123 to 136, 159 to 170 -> 0.32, 53.2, 56.5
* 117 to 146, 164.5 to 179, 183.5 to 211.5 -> -0.09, 45.2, 57.6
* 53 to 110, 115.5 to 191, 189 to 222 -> 0.07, 54.1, 57.2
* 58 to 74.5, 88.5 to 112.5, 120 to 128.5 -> -0.23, 54.7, 35.1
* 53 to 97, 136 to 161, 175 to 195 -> 0.04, 54.3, 58.3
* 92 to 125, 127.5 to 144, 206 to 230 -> 0.04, 49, 57.6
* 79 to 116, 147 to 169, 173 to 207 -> 0.01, 53.2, 57.7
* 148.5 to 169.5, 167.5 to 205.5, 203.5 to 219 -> -0.02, 55.8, 56.9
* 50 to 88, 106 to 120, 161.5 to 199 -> 0.12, 54.8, 57.7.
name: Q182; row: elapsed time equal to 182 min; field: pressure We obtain 58.7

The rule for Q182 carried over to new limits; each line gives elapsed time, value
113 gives 53.4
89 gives 53.1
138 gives 54.5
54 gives 58.2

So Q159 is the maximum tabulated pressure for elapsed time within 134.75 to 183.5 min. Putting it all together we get 59.9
